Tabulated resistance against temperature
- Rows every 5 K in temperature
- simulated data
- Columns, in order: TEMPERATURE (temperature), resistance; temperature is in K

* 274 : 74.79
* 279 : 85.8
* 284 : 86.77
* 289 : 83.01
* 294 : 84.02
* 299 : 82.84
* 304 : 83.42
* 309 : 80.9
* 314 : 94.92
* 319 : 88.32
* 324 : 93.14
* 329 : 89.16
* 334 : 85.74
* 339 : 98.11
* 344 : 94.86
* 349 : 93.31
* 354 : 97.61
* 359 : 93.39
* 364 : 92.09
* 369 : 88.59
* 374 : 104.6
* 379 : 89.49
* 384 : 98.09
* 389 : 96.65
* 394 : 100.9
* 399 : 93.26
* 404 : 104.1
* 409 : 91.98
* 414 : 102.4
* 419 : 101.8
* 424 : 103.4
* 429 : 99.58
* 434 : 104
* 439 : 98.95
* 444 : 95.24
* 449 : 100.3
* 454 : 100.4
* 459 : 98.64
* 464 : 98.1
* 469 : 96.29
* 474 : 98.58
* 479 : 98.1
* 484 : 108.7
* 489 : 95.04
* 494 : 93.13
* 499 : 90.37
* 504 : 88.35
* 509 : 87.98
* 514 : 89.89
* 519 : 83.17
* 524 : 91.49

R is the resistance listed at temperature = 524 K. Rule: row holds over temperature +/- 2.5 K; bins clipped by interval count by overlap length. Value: 91.49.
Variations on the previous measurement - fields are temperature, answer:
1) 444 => 95.24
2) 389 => 96.65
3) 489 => 95.04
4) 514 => 89.89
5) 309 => 80.9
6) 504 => 88.35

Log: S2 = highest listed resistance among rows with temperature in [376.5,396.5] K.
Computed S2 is 100.9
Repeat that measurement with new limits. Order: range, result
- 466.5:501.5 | 108.7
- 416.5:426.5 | 103.4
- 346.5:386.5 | 104.6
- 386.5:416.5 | 104.1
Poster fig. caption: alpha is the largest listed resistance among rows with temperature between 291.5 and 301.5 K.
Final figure 84.02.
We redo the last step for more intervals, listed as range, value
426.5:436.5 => 104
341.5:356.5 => 97.61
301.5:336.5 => 94.92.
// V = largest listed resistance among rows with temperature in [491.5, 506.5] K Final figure 93.13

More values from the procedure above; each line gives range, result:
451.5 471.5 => 100.4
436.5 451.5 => 100.3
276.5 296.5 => 86.77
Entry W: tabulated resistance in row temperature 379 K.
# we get 89.49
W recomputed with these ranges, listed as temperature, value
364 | 92.09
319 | 88.32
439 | 98.95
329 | 89.16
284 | 86.77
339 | 98.11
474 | 98.58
